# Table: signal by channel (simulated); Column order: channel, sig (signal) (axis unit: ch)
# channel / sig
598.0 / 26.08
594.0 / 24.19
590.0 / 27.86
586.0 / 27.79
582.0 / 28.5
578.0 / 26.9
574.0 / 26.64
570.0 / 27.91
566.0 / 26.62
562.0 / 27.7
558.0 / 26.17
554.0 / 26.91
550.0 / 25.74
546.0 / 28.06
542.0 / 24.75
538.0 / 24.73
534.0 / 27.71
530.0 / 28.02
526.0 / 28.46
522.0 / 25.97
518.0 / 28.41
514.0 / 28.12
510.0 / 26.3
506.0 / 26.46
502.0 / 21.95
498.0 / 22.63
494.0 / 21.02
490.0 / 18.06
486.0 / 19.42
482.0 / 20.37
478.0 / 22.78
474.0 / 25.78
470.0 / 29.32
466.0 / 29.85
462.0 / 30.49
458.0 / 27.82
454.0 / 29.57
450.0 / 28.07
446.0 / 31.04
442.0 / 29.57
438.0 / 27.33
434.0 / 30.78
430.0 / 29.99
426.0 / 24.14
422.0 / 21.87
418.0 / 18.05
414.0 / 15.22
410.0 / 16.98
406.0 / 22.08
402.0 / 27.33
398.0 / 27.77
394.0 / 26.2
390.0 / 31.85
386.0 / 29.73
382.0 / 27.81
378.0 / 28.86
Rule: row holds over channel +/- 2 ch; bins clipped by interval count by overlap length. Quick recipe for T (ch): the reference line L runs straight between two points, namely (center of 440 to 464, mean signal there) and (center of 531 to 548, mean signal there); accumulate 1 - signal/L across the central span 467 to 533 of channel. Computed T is 7.2 ch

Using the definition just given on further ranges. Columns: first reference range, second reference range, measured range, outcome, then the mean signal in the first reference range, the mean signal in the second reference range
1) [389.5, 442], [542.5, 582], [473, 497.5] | 4.3 ch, 24.6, 27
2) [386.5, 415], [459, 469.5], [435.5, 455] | -0.6 ch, 24.5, 29.8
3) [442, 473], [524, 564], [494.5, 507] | 2.2 ch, 29.3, 26.8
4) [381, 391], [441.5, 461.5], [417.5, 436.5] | 2.5 ch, 29.8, 29.3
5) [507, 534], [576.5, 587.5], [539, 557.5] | 0.9 ch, 27.5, 27.8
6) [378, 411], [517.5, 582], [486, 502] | 3.7 ch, 26.7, 26.9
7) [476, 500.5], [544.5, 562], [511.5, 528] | -2.8 ch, 20.7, 26.8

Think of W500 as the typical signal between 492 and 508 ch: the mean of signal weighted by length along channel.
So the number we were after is 23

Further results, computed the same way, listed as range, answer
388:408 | 27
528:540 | 26.8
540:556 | 26.4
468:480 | 26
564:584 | 27.3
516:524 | 27.2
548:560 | 26.3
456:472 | 29.4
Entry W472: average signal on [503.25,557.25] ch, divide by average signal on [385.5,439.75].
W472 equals 1.08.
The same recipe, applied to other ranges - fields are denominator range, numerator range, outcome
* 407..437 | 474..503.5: 0.94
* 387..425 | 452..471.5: 1.27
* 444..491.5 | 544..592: 1.04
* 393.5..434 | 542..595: 1.16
